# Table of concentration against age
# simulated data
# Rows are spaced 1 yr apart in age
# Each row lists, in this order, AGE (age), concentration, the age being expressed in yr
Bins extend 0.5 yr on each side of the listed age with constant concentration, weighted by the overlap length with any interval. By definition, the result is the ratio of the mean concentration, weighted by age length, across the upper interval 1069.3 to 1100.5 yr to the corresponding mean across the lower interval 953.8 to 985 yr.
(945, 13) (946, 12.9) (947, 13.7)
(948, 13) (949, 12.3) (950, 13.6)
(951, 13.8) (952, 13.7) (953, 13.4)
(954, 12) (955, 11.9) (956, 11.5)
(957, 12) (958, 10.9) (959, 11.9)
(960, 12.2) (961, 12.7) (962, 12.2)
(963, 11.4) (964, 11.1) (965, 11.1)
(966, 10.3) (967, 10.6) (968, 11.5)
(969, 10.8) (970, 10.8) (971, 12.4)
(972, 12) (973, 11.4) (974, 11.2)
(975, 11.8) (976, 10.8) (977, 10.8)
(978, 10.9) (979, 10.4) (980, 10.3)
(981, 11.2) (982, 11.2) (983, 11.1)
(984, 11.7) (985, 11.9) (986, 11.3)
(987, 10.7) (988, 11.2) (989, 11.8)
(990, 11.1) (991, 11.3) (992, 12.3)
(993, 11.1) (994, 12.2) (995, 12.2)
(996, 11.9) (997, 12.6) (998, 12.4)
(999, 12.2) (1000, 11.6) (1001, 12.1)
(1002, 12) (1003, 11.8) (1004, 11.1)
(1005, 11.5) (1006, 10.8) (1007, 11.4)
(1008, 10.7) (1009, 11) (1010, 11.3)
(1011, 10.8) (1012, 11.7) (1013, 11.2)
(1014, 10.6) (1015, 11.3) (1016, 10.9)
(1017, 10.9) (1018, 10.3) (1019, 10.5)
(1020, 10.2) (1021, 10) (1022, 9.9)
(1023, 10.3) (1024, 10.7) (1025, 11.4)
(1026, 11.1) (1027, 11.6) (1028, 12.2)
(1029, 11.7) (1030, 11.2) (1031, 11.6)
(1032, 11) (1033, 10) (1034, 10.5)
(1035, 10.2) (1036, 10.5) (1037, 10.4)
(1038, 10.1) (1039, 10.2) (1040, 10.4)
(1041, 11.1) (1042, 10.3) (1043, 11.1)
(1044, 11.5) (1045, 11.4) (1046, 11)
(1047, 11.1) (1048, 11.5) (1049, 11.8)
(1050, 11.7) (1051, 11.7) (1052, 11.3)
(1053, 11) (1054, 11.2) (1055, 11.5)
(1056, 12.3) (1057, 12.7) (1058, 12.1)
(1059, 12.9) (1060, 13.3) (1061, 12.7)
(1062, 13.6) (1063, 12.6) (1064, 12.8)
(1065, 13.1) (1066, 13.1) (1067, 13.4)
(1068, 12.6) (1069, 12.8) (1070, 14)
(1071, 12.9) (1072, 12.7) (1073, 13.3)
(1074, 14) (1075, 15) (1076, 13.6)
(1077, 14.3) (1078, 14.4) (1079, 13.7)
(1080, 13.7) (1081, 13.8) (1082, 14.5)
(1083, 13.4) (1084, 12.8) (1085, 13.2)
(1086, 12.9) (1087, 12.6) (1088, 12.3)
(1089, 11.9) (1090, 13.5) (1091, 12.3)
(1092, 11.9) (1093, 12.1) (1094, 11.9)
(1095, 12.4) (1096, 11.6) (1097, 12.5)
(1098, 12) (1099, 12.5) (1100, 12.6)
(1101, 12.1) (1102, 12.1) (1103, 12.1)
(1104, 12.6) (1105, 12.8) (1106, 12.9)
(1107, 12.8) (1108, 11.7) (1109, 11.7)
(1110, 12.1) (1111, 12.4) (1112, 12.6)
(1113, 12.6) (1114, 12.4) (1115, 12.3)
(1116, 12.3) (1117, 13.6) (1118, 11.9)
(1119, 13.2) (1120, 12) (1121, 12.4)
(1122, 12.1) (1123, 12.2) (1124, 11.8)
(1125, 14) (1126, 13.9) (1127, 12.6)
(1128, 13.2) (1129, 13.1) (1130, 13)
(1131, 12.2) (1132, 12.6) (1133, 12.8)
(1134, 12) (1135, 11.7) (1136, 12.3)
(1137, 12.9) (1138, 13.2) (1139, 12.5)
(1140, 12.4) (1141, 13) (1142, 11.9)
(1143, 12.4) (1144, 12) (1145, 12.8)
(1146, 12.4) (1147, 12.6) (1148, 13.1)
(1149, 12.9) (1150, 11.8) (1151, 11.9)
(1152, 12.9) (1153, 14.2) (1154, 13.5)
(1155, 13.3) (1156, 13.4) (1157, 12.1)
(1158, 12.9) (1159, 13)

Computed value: 1.1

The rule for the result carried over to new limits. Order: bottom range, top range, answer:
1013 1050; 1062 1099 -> 1.20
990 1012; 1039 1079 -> 1.07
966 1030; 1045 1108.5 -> 1.12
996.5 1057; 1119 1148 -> 1.13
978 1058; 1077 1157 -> 1.13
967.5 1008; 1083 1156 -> 1.10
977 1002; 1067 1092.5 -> 1.15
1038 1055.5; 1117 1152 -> 1.13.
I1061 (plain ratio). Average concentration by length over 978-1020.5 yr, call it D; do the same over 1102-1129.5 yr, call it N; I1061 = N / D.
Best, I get 1.11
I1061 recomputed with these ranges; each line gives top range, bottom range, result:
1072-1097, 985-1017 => 1.14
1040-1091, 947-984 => 1.08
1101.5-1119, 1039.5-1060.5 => 1.07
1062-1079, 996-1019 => 1.18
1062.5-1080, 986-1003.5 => 1.14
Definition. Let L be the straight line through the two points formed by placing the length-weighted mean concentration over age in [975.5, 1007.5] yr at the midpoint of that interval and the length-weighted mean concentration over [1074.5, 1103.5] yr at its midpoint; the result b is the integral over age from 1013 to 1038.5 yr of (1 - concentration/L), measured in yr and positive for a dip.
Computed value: 2.5 yr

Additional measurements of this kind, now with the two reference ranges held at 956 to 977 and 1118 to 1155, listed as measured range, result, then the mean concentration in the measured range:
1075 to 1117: -1.22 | 12.7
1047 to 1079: -1.65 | 12.8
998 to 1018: 0.72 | 11.3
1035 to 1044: 1.06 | 10.6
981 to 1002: -0.13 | 11.7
